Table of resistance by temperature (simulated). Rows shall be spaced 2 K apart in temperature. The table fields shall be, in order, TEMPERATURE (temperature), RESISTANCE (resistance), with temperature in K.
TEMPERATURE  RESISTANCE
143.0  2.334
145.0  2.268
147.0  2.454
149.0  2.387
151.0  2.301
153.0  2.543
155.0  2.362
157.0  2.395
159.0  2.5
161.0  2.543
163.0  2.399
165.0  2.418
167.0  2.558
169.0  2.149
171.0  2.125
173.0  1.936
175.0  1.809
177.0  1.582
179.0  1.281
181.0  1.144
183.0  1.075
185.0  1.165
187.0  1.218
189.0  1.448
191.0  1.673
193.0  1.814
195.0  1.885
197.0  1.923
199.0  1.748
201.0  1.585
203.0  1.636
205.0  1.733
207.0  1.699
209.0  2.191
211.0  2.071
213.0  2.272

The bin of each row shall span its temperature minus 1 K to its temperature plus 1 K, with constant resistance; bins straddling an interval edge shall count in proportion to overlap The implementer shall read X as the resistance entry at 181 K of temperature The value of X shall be 1.144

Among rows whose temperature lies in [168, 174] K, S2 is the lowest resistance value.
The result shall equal 1.936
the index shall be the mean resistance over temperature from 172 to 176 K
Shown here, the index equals 1.87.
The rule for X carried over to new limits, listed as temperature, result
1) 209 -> 2.191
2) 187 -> 1.218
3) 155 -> 2.362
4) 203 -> 1.636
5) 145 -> 2.268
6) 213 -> 2.272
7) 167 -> 2.558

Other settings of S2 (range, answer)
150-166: 2.301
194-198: 1.885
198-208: 1.585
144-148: 2.268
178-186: 1.075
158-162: 2.5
